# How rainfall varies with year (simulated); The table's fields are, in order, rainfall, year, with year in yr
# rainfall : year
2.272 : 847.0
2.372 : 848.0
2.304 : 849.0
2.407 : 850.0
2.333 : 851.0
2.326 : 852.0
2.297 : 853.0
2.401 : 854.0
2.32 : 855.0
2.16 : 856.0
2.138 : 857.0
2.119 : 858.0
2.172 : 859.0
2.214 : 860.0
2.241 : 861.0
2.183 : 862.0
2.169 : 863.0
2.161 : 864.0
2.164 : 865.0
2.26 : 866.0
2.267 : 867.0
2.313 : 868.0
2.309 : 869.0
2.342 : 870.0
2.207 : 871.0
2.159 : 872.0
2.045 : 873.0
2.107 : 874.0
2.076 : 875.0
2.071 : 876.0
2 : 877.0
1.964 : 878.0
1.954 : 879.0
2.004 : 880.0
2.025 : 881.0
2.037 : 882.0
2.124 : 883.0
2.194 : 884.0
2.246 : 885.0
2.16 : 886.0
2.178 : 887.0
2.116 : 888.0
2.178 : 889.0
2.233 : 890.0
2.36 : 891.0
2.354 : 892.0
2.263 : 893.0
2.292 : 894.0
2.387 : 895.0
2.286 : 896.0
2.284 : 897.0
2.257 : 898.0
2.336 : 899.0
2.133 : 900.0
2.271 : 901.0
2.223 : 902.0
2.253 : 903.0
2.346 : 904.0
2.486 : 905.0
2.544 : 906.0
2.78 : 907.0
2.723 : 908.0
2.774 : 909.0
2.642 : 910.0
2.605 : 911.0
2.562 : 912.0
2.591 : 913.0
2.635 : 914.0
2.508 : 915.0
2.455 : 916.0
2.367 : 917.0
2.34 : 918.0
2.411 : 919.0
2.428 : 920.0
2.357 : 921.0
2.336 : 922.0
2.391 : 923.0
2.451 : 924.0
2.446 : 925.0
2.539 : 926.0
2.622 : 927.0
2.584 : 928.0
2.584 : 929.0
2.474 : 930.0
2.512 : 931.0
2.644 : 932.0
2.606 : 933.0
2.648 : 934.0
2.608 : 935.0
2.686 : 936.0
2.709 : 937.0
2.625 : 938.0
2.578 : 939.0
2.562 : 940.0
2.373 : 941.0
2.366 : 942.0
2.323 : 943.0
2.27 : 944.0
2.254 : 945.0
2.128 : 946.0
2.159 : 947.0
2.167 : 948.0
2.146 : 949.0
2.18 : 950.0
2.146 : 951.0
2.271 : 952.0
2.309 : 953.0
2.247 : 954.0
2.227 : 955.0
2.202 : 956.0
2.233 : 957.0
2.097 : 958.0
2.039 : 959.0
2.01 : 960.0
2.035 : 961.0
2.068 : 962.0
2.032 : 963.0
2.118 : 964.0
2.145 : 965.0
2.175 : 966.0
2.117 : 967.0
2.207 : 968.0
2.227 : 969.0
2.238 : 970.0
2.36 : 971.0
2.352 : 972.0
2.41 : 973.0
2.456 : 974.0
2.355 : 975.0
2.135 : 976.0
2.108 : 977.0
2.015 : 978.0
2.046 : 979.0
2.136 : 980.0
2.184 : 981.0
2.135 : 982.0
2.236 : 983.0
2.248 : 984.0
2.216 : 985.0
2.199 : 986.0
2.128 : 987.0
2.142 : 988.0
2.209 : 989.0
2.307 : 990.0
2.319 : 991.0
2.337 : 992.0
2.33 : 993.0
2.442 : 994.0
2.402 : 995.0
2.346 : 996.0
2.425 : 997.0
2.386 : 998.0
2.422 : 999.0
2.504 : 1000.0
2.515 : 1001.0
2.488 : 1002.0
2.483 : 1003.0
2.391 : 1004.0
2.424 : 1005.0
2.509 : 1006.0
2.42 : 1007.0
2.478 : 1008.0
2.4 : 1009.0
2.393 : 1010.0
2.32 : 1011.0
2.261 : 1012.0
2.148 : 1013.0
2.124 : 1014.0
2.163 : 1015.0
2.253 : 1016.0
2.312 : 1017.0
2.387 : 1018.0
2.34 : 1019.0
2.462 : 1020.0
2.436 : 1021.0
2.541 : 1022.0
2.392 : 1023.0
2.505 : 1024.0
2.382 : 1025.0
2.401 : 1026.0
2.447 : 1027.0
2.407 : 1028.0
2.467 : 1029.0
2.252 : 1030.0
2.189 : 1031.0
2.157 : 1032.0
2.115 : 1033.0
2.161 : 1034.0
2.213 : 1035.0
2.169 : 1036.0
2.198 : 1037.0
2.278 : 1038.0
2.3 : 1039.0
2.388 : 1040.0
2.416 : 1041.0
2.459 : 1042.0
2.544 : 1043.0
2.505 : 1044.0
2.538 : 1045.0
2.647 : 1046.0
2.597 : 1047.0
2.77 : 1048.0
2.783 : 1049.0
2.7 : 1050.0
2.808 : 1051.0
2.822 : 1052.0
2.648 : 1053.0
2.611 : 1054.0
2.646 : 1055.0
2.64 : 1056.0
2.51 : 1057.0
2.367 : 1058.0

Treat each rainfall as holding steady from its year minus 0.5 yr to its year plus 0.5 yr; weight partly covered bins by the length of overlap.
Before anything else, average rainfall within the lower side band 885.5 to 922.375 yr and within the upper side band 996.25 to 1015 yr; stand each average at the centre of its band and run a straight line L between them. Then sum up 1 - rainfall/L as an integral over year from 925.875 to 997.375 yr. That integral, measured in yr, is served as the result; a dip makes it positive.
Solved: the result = 2.8 yr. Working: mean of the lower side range 2.39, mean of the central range 2.3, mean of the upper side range 2.39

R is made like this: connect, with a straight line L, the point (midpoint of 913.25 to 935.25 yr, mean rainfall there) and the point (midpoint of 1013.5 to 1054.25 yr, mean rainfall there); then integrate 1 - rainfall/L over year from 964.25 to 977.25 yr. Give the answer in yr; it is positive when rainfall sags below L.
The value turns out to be 1.1 yr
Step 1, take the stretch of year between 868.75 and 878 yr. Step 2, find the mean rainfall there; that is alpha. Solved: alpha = 2.13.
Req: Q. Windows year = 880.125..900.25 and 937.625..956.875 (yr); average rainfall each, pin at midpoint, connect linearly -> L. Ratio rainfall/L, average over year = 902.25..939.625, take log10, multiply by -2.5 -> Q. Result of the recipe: -0.13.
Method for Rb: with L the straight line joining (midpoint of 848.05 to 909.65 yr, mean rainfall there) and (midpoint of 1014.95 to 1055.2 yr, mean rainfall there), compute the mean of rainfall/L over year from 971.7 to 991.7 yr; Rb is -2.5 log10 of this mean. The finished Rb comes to 0.073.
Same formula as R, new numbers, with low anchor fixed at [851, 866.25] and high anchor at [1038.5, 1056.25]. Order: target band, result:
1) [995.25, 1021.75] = 1.5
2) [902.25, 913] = -1.1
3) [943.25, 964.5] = 2.2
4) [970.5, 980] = 0.8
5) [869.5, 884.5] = 1.2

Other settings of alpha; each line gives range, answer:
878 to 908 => 2.25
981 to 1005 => 2.33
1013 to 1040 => 2.31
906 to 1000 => 2.35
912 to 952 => 2.44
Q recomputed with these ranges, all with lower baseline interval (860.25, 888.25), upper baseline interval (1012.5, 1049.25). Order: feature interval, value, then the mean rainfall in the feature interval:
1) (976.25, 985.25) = 0.08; 2.14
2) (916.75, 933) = -0.12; 2.47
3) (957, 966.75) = 0.09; 2.09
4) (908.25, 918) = -0.16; 2.56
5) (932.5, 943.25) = -0.15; 2.56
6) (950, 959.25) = 0.03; 2.2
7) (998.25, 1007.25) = -0.06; 2.46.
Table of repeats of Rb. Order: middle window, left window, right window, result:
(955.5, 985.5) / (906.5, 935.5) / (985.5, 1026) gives 0.12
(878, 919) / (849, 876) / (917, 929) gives 0.01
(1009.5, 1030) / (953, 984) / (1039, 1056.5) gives 0.05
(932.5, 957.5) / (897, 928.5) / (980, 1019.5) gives 0.02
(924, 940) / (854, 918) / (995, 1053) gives -0.12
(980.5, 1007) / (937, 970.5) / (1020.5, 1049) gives -0.01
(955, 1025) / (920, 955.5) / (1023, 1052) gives 0.06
